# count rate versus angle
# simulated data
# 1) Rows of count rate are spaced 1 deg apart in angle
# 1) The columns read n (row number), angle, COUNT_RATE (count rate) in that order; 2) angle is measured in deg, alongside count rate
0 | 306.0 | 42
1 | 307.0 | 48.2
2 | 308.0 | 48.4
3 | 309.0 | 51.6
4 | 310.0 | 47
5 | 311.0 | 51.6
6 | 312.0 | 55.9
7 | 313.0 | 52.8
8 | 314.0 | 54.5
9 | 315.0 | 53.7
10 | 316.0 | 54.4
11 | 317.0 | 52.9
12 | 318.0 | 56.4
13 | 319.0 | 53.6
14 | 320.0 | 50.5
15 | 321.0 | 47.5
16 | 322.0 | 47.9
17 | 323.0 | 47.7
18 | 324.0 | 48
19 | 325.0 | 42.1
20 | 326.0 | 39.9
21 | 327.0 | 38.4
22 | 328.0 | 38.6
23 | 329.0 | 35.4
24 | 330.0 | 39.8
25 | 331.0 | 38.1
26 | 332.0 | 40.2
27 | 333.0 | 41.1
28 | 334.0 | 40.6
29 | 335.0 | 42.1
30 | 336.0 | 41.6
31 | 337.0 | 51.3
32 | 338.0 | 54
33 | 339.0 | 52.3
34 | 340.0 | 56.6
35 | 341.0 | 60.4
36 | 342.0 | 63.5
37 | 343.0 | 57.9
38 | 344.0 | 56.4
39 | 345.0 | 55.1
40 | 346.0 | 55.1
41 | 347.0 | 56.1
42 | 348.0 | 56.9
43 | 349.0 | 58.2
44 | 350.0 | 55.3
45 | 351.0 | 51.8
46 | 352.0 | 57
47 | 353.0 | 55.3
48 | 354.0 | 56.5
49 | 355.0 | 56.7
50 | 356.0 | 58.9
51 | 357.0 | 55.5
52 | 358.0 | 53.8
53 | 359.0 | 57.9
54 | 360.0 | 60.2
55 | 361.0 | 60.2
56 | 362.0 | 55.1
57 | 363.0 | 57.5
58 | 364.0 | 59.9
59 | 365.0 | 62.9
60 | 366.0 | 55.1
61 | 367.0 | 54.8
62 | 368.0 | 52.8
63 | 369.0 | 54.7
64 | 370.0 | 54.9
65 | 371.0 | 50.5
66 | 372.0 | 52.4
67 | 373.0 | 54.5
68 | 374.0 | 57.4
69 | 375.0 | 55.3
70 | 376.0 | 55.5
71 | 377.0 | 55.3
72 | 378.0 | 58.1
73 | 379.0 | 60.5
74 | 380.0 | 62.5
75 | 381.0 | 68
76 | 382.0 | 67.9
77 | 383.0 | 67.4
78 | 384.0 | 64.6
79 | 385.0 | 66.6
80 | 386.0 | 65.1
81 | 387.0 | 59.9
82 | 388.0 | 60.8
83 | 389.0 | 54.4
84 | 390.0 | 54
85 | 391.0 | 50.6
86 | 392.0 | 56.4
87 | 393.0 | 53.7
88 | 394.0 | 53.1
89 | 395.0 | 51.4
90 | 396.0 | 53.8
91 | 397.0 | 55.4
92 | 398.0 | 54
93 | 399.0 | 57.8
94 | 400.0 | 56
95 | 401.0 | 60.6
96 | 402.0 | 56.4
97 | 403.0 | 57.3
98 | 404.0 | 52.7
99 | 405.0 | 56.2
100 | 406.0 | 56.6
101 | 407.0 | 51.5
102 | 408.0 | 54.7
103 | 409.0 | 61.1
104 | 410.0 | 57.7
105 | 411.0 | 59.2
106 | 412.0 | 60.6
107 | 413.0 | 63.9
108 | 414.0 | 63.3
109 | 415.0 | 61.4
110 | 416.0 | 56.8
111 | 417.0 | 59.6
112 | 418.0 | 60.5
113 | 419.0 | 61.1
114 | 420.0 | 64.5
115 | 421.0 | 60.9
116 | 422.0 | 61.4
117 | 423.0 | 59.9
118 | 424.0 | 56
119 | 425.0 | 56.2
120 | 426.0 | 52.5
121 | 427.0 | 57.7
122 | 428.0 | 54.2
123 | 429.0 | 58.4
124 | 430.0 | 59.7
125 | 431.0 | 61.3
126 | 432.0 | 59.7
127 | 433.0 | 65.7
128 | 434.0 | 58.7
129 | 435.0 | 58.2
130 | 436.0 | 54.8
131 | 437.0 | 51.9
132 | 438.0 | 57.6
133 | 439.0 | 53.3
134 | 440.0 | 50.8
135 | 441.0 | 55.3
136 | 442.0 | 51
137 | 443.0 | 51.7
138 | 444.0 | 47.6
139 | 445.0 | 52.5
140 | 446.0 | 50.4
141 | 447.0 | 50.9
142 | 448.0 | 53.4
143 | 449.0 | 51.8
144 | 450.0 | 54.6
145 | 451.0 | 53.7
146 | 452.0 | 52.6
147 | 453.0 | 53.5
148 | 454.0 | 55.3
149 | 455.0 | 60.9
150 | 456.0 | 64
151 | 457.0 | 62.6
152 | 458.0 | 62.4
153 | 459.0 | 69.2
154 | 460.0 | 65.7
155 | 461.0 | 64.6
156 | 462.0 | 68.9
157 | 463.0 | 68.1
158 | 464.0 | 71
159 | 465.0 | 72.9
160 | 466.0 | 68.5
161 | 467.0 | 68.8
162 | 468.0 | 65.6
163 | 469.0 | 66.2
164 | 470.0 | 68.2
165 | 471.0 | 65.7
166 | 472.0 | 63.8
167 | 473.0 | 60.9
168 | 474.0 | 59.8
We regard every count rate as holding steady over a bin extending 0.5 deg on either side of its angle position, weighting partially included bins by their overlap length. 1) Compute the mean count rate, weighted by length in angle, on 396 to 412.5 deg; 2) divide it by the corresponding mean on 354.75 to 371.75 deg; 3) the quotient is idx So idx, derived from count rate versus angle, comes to 1.00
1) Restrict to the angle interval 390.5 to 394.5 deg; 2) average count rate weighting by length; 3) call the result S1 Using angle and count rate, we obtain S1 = 53.4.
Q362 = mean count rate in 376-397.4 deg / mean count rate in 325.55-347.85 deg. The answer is 1.23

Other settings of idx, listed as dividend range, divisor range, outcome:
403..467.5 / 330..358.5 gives 1.12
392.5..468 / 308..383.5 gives 1.09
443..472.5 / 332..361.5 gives 1.13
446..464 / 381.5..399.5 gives 1.02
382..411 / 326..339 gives 1.36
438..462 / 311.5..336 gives 1.22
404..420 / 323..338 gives 1.41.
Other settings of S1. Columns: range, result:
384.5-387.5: 63.9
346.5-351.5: 55.7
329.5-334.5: 40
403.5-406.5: 55.2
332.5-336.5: 41.4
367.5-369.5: 53.8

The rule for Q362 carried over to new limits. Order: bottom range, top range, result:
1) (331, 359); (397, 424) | 1.10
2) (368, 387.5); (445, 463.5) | 0.99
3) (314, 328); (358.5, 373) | 1.16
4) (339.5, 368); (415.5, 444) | 1.00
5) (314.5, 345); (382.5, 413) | 1.19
